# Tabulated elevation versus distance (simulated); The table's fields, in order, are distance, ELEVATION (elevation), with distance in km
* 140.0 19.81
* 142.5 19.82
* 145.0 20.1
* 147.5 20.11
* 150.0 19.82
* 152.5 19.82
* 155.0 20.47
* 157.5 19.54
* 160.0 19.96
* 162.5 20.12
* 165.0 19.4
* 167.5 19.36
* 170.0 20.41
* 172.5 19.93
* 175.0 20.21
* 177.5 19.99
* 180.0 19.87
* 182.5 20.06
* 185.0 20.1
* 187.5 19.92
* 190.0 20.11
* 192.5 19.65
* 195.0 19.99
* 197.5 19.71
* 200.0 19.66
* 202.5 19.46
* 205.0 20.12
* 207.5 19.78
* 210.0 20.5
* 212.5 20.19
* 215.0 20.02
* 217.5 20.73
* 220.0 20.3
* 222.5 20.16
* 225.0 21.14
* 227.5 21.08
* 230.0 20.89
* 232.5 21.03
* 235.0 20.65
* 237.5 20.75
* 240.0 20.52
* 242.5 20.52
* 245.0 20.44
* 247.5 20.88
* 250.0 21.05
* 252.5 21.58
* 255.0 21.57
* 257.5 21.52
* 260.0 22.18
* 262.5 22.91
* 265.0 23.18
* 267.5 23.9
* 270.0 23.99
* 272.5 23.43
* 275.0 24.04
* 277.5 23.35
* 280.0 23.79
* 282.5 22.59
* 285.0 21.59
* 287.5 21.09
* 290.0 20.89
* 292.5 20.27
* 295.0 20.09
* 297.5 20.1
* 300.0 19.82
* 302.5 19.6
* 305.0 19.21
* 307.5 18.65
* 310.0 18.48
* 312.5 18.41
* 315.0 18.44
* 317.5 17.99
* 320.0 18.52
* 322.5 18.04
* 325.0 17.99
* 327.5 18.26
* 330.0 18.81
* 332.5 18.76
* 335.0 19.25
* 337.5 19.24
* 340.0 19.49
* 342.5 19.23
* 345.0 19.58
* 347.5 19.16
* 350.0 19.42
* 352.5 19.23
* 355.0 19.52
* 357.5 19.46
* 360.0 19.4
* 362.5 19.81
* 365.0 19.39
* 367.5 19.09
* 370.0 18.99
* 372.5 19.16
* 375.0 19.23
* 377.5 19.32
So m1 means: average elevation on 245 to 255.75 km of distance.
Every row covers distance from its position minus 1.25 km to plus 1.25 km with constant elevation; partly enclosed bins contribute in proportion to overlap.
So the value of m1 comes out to 21.2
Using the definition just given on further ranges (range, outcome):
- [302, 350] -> 18.8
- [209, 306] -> 21.3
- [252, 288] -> 22.8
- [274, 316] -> 20.6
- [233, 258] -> 20.9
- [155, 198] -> 19.9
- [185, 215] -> 19.9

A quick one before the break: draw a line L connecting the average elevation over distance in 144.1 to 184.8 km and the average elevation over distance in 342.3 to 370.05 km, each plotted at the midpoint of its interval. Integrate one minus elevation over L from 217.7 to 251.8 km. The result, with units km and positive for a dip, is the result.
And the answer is -1.7 km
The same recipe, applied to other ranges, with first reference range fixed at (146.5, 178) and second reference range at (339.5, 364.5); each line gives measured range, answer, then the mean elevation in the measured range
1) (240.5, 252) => -0.62 km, 20.8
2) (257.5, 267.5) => -1.57 km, 22.7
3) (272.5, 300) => -3.03 km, 21.8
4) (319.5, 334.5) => 0.82 km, 18.4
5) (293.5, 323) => 0.85 km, 19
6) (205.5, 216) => -0.17 km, 20.1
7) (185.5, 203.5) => 0.04 km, 19.8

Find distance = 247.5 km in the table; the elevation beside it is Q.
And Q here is 20.88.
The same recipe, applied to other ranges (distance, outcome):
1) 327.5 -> 18.26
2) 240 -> 20.52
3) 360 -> 19.4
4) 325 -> 17.99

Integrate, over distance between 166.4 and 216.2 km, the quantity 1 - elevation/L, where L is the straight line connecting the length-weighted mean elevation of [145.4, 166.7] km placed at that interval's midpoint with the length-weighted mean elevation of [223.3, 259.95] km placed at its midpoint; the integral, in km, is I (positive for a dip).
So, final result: 1.0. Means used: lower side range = 19.9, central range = 20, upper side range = 21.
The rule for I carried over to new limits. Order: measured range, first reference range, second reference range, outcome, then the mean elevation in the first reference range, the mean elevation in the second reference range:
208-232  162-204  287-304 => -0.7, 19.9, 20.2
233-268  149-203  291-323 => -3.7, 19.9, 19.1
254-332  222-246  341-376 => -2.4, 20.7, 19.3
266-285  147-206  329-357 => -3.8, 19.9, 19.3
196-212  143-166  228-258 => 0.5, 19.9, 20.9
